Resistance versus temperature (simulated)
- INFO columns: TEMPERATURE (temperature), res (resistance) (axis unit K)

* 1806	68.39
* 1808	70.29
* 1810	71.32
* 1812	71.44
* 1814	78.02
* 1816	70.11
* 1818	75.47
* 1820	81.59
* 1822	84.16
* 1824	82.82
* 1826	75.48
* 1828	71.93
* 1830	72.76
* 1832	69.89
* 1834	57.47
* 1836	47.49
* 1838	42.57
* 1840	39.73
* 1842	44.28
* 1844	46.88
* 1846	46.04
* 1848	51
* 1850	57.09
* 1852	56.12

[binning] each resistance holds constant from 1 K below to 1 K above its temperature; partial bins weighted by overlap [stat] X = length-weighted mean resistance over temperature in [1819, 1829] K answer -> 79.2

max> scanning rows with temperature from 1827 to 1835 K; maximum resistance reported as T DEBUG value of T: 72.76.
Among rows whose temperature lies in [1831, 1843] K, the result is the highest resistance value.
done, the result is 69.89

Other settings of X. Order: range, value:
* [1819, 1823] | 82.9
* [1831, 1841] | 51.4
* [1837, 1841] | 41.1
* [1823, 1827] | 79.2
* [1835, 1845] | 44.2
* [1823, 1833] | 74.6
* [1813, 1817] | 74.1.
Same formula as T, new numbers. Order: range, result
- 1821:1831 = 84.16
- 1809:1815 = 78.02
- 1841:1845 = 46.88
